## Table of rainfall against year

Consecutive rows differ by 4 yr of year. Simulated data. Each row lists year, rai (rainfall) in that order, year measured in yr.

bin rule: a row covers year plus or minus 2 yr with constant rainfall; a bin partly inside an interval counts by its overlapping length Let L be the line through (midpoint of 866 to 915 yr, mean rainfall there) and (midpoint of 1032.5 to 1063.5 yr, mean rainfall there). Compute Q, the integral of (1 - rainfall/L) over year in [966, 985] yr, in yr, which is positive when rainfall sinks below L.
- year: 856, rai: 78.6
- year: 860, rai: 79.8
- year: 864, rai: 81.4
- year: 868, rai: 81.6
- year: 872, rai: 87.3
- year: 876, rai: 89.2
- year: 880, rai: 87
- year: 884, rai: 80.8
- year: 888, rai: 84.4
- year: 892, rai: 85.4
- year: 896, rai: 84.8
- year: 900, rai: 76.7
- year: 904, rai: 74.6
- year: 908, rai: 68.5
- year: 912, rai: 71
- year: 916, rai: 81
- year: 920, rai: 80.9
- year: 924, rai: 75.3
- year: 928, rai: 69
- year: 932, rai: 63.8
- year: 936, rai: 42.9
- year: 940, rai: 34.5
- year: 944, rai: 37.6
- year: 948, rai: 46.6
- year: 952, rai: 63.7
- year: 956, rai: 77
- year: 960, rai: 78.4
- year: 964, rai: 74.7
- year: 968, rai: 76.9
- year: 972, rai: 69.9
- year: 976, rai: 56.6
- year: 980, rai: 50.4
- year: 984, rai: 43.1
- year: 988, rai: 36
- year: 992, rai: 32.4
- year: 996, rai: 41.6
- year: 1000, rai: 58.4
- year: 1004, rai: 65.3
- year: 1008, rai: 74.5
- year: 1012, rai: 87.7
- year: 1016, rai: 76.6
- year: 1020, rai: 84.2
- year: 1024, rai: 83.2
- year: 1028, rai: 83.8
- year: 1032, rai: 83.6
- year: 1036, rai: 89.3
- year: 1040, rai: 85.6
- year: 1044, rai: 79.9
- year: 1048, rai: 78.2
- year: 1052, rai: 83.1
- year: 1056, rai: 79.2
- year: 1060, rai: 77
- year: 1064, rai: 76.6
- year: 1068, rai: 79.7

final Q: 4.9 yr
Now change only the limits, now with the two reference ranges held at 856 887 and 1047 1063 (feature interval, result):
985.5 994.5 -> 5.09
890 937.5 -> 5.44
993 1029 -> 3.98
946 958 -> 2.83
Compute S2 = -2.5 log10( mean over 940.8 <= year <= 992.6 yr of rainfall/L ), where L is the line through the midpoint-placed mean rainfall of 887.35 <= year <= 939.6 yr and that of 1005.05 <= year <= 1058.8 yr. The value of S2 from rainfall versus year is 0.31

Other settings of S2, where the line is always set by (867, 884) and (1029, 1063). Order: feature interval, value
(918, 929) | 0.12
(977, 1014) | 0.46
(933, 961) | 0.48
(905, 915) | 0.19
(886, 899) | 0.02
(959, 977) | 0.17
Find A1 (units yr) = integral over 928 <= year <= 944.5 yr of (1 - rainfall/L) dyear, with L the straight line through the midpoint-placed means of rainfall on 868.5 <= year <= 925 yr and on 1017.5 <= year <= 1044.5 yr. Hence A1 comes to 6.7 yr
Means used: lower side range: 80.6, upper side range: 84.3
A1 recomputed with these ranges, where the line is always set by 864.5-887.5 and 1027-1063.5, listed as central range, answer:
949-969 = 2.59 yr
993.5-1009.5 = 4.65 yr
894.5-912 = 1.89 yr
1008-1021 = 0.16 yr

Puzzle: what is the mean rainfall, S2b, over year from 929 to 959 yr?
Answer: 53.7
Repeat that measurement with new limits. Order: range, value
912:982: 63.7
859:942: 75.2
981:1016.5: 56.3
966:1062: 69.9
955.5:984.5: 66.5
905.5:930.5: 74.1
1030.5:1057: 82.8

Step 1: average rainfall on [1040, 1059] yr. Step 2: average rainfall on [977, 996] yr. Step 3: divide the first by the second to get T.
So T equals 1.94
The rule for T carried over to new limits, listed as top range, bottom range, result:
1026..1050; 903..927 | 1.11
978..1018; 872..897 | 0.66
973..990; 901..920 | 0.64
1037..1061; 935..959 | 1.56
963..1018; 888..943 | 0.86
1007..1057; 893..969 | 1.22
